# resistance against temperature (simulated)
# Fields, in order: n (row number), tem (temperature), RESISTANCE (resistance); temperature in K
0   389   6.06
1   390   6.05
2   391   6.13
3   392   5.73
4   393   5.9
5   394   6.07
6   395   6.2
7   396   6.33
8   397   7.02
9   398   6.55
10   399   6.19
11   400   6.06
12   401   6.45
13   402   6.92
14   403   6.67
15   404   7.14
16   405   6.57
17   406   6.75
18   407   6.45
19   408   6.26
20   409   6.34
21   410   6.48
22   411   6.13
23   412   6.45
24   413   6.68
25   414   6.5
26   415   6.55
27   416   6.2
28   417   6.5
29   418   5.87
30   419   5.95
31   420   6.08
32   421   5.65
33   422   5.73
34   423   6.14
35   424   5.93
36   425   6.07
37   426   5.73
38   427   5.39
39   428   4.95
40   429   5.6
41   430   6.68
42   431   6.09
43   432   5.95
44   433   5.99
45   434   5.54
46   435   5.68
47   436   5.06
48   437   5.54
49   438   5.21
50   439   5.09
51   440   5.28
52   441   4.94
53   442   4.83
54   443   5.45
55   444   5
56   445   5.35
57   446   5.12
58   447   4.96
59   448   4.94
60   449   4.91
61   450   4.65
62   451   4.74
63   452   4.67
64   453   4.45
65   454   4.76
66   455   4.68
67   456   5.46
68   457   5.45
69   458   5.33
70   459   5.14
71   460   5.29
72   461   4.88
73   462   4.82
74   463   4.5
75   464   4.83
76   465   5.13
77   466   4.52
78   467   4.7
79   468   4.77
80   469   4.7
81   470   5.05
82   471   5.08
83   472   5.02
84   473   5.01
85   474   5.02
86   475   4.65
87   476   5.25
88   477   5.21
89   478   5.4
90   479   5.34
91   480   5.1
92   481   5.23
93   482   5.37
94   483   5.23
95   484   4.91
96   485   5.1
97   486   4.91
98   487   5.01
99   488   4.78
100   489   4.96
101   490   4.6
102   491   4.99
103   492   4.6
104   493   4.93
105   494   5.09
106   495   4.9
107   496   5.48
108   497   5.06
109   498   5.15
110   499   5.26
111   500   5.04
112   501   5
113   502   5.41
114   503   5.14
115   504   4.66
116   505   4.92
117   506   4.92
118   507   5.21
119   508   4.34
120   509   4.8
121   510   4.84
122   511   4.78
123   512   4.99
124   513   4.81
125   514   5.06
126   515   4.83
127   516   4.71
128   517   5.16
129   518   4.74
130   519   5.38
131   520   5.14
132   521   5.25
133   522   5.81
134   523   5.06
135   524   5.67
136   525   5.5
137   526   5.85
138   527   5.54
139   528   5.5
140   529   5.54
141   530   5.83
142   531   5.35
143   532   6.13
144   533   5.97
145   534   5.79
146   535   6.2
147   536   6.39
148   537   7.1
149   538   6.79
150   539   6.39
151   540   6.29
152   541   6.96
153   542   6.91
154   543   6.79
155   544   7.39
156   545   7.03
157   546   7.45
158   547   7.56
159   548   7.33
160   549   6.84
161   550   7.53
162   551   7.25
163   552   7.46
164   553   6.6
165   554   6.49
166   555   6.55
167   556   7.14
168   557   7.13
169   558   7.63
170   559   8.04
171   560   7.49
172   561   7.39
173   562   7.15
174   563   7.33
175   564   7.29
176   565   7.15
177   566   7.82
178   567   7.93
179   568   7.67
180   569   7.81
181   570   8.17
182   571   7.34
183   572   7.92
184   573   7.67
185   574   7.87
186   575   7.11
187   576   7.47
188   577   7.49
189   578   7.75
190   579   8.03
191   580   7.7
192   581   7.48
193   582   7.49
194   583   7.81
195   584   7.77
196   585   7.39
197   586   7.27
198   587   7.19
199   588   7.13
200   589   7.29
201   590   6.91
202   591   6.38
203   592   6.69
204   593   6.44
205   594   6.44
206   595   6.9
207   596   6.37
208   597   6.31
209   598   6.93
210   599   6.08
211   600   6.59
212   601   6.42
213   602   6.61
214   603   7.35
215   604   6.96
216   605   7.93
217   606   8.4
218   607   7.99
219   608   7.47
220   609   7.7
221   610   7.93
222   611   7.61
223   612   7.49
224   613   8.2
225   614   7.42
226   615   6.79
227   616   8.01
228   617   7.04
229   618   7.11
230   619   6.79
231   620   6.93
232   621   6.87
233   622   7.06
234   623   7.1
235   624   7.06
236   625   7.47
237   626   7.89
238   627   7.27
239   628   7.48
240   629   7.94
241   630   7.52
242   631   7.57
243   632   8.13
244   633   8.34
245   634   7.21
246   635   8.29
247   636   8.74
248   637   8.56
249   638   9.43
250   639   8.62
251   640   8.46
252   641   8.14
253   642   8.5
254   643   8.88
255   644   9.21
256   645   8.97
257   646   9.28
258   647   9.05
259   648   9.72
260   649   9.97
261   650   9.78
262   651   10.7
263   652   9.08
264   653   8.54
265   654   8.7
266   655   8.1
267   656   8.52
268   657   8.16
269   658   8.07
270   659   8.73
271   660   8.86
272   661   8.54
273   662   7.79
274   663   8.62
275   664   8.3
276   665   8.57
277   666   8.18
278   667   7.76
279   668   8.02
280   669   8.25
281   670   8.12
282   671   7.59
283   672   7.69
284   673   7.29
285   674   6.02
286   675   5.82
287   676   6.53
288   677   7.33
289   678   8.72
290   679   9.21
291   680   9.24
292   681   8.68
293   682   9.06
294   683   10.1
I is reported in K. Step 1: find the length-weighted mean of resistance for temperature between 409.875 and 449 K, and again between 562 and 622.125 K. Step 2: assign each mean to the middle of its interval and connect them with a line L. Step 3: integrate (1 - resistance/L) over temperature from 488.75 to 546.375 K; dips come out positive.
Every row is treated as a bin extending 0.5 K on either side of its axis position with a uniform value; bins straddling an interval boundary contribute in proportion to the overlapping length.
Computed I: 9.5 K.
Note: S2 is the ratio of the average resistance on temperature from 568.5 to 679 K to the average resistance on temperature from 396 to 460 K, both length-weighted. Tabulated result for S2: 1.35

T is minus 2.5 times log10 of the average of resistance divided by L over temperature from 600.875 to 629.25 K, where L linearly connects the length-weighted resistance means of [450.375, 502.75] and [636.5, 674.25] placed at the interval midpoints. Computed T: 0.05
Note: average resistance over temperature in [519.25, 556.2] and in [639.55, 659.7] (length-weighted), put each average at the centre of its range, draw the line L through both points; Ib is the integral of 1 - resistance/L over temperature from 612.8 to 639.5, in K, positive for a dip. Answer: 2.4 K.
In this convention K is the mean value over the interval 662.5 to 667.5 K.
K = 8.29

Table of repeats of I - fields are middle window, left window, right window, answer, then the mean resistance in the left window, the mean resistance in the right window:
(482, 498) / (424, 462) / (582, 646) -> 2.4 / 5.27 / 7.52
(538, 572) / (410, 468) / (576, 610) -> -2.5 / 5.44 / 7.19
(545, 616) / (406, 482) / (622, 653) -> 2.2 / 5.42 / 8.46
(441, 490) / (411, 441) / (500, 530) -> 4.8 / 5.85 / 5.13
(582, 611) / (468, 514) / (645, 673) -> 0.6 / 5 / 8.6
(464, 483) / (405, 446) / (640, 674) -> 4.1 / 5.85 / 8.56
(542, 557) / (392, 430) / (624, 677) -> 0.6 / 6.23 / 8.27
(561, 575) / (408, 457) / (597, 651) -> -0.8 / 5.59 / 7.87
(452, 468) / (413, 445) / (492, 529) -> 1.7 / 5.72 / 5.11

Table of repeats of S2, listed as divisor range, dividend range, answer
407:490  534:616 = 1.35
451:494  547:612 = 1.47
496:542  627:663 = 1.58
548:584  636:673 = 1.16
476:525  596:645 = 1.51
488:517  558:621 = 1.48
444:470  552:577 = 1.51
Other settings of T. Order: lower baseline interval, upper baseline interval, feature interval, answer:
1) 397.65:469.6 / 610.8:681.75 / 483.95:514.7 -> 0.27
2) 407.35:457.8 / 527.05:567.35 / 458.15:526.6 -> 0.23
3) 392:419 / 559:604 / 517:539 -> 0.21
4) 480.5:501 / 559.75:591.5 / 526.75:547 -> 0.00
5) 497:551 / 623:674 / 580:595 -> -0.01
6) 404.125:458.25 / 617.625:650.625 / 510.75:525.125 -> 0.30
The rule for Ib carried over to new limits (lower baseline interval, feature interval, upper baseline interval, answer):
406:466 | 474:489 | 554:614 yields 2.4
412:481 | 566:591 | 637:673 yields -0.4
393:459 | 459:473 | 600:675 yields 3.0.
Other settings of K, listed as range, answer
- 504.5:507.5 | 5.02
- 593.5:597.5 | 6.5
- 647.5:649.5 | 9.85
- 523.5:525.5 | 5.58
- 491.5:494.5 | 4.87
